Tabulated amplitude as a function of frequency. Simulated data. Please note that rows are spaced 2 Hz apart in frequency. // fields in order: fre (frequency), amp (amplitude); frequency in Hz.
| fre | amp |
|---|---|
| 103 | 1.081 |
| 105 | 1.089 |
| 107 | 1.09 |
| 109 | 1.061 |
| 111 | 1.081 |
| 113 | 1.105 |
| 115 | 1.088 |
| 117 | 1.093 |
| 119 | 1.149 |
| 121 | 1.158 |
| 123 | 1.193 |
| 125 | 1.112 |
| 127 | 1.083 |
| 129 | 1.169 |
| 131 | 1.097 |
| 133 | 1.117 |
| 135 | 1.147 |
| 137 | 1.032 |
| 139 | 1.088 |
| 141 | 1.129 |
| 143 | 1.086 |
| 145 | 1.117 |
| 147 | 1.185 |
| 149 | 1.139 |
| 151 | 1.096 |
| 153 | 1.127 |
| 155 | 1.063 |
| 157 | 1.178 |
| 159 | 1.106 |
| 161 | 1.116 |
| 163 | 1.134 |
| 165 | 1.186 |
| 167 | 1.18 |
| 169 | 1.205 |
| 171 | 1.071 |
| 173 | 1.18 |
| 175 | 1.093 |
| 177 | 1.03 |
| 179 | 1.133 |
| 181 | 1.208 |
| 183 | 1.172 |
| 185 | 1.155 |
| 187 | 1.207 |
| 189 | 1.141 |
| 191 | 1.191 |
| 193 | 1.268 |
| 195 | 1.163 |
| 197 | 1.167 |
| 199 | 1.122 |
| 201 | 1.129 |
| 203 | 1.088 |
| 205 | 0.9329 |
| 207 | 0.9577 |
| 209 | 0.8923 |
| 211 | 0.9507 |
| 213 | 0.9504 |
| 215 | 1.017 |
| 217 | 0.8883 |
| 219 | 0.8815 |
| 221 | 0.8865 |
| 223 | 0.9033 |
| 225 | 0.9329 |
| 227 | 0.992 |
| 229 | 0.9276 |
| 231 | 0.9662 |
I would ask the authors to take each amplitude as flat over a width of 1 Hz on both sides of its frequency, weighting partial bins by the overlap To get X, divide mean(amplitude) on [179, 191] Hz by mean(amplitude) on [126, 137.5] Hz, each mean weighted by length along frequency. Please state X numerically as 1.06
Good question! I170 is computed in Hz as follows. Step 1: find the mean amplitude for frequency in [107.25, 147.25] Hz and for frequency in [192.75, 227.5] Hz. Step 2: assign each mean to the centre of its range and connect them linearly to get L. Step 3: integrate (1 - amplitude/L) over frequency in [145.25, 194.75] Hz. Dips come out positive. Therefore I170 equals -4.39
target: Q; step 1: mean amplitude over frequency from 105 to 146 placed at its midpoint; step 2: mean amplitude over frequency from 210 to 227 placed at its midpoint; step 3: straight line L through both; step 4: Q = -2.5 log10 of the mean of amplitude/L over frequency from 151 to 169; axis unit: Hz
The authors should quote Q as -0.10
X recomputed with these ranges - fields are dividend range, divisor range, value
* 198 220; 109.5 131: 0.88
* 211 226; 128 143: 0.83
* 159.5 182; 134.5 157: 1.02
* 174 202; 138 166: 1.03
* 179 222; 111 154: 0.95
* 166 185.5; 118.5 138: 1.02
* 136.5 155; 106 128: 1.00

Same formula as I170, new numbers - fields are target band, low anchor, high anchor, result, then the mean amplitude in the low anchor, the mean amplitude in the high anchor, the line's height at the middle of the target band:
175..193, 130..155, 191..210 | -1.1 Hz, 1.11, 1.09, 1.09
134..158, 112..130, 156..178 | 0.3 Hz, 1.13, 1.13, 1.13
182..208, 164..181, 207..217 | -2.5 Hz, 1.14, 0.947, 1.03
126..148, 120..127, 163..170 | 0.8 Hz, 1.14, 1.18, 1.16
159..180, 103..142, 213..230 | -2.2 Hz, 1.11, 0.93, 1.02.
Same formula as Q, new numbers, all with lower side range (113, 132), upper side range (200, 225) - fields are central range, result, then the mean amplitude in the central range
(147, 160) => -0.06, 1.12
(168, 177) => -0.09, 1.13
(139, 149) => -0.04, 1.13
